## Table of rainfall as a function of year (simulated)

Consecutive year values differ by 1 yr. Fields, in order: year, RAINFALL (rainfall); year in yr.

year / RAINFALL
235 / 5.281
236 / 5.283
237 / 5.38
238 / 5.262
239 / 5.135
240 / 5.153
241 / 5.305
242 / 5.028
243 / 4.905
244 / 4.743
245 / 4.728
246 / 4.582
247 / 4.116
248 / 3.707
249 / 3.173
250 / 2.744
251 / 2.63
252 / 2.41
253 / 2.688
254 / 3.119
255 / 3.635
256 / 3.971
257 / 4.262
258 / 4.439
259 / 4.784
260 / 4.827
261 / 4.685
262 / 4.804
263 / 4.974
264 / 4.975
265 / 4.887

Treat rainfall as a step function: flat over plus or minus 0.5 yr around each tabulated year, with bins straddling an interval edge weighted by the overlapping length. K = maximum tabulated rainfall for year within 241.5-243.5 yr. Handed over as 5.028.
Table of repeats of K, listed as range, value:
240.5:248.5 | 5.305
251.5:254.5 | 3.119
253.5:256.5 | 3.971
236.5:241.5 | 5.38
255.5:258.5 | 4.439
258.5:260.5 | 4.827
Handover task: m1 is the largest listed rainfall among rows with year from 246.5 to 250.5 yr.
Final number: 4.116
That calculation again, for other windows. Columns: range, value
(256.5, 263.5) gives 4.974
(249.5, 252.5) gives 2.744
